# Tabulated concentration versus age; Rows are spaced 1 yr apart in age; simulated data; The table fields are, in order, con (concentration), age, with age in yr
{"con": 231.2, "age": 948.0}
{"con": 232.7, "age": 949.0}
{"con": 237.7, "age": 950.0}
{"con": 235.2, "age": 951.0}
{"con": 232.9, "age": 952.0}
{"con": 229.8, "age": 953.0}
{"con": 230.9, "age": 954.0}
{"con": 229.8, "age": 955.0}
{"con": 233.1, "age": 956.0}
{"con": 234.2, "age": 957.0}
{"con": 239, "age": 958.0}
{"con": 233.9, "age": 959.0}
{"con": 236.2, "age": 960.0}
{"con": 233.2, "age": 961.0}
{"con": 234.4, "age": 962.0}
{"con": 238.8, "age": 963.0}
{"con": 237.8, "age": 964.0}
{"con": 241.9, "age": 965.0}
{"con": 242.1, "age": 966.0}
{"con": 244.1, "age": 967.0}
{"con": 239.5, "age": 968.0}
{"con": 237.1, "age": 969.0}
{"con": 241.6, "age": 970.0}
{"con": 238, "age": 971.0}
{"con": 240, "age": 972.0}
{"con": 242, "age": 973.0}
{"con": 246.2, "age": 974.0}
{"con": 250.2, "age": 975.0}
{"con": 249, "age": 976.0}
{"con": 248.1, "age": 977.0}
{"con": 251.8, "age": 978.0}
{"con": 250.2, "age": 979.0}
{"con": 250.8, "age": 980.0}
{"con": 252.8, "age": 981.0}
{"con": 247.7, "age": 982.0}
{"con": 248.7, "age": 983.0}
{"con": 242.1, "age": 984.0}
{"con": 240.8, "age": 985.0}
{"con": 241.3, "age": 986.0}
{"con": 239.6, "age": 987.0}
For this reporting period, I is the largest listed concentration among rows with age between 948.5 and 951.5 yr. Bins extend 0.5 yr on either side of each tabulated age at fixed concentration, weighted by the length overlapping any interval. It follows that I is 237.7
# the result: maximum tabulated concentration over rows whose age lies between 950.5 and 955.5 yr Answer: 235.2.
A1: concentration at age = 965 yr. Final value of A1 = 241.9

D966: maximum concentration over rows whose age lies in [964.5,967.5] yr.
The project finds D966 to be 244.1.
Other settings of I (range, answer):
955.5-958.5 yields 239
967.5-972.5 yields 241.6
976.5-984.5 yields 252.8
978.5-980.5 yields 250.8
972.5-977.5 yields 250.2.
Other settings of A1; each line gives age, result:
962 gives 234.4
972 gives 240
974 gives 246.2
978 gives 251.8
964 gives 237.8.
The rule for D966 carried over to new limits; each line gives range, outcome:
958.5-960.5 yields 236.2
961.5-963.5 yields 238.8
